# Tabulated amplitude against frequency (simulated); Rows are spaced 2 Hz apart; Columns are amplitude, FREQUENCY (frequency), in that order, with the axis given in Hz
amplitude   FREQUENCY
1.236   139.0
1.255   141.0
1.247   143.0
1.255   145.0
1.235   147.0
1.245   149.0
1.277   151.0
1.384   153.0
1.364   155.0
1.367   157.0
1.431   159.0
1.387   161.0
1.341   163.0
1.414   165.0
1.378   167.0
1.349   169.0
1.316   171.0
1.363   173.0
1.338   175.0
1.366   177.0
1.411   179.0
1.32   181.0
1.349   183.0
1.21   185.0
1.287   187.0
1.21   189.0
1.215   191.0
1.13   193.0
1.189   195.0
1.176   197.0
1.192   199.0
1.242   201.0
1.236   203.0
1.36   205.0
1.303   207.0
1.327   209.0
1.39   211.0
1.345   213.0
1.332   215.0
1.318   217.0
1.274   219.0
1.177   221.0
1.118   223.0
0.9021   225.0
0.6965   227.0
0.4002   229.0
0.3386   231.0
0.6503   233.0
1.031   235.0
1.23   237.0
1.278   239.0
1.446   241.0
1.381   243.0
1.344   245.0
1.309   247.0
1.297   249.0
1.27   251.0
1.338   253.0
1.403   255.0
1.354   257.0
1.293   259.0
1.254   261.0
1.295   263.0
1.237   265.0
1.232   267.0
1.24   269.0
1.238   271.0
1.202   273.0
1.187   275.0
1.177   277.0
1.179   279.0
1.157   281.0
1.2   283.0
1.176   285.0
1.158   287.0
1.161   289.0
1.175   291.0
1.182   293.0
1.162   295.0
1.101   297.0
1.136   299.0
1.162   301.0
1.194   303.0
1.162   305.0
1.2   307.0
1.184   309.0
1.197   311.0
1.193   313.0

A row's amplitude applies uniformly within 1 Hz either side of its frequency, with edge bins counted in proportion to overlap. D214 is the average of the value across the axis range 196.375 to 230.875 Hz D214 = 1.14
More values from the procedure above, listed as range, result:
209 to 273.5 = 1.18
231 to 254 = 1.2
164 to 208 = 1.29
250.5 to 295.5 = 1.23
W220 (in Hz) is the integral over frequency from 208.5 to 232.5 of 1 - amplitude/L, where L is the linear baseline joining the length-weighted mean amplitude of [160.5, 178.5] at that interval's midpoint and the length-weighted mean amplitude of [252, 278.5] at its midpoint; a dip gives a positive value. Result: 5.0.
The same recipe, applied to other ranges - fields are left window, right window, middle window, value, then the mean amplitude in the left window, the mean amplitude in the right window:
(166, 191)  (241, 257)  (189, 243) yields 8.1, 1.32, 1.34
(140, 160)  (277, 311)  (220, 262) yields 3.4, 1.31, 1.17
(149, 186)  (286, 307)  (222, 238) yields 5.9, 1.35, 1.16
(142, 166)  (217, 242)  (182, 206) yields -1.9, 1.33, 0.976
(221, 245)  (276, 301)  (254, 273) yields -3.5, 0.978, 1.16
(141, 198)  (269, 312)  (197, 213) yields -0.3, 1.3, 1.18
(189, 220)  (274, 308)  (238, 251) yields -1.2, 1.27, 1.17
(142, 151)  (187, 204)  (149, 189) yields -3.8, 1.25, 1.2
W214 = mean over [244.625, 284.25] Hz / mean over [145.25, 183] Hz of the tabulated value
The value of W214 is 0.9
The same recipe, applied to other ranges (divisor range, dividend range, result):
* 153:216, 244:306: 0.93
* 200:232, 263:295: 1.08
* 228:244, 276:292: 1.21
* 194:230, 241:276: 1.11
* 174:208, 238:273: 1.03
